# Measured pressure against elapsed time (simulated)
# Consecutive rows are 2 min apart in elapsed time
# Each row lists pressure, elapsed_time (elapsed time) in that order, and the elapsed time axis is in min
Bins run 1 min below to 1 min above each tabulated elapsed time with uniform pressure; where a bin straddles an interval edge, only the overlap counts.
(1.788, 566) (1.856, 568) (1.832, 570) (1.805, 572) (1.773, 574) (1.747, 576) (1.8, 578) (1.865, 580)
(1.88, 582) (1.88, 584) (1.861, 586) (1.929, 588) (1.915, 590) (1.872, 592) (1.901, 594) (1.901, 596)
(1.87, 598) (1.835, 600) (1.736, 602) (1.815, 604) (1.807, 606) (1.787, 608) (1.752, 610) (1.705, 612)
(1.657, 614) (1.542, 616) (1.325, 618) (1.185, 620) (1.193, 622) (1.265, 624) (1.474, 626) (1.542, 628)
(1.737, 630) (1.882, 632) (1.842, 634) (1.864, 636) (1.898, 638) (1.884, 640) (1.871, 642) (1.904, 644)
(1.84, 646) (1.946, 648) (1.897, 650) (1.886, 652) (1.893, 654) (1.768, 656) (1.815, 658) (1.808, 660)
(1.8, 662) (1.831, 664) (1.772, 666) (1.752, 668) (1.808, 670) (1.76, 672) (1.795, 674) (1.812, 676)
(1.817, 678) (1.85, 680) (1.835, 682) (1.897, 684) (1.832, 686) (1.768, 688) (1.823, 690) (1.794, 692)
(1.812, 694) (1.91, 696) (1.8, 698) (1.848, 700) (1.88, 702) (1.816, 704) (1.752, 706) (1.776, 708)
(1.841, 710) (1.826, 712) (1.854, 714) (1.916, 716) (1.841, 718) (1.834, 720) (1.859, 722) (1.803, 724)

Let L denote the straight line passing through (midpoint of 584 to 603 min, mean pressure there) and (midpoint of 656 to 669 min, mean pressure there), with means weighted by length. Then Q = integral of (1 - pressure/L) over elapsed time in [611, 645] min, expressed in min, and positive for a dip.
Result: 3.7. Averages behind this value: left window 1.87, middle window 1.63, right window 1.79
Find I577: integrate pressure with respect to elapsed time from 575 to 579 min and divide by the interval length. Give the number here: 1.77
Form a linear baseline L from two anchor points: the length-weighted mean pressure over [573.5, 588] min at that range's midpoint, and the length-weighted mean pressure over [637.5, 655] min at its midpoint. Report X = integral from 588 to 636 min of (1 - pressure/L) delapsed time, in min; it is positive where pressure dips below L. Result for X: 4.6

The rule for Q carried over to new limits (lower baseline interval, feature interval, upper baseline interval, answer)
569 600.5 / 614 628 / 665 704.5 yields 3.6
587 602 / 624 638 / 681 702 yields 1.2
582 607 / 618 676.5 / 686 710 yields 3.1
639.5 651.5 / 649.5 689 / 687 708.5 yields 0.8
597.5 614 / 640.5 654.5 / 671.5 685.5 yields -0.7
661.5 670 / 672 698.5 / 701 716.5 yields -0.2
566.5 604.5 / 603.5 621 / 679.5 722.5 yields 2.2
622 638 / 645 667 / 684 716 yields -1.7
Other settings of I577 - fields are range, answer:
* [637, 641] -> 1.89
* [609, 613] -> 1.73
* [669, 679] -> 1.8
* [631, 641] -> 1.87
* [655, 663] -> 1.8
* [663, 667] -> 1.8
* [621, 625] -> 1.23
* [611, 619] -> 1.56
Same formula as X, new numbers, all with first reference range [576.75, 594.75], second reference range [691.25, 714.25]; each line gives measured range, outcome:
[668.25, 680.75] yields 0.2 min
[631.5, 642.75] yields -0.1 min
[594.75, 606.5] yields 0.2 min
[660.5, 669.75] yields 0.3 min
